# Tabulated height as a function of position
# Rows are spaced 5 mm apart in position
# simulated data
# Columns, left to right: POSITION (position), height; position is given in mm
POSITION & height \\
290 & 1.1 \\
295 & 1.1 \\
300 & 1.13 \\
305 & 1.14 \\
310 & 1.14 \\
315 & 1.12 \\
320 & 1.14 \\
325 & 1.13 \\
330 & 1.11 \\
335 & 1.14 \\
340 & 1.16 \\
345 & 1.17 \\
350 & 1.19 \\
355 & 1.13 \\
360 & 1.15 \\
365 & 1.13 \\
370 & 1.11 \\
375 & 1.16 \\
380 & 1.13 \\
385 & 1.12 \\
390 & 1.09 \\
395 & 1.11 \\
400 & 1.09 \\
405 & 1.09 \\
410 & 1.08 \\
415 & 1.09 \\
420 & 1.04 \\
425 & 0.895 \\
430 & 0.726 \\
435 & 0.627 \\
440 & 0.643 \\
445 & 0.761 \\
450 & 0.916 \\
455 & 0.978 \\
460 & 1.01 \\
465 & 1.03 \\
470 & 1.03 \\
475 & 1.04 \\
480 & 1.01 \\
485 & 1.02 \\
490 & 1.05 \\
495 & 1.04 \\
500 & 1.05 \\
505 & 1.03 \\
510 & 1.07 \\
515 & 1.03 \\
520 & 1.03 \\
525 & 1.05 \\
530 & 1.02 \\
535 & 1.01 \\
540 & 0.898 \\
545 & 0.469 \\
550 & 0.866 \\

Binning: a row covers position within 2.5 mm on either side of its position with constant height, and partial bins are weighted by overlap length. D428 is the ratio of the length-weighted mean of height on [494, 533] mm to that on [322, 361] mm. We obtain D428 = 0.91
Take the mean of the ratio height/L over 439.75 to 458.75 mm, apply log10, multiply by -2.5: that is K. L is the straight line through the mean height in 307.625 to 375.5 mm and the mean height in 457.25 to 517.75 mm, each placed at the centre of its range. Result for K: 0.23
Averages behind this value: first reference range 1.14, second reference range 1.03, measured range 0.858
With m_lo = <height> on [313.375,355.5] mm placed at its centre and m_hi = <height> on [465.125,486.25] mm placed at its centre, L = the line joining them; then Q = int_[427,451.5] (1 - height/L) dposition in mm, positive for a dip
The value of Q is 7.6 mm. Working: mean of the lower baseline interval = 1.14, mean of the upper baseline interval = 1.03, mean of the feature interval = 0.73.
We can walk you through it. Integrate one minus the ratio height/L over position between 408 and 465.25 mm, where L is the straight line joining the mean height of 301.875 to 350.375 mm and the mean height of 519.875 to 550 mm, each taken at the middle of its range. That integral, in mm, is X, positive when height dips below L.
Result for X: 6.8 mm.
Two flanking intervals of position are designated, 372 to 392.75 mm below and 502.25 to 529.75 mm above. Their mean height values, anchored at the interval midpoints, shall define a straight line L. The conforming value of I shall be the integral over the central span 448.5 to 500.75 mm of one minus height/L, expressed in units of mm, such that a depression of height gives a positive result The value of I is 2.4 mm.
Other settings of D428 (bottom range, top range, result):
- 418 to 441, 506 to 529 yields 1.32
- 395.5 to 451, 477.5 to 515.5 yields 1.14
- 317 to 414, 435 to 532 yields 0.87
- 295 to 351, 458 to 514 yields 0.91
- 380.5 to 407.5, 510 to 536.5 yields 0.94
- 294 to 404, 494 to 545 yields 0.88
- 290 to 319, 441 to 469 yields 0.83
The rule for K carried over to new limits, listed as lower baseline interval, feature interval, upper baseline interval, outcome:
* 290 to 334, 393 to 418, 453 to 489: -0.028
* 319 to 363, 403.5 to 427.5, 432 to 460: -0.148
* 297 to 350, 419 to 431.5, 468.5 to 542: 0.217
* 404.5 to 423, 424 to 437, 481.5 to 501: 0.396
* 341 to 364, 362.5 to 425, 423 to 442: -0.183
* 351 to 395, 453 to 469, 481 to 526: 0.062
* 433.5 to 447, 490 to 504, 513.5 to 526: -0.123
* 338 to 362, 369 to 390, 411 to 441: -0.084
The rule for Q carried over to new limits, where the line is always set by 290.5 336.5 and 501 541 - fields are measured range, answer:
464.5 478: 0.2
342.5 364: -1.0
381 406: -0.4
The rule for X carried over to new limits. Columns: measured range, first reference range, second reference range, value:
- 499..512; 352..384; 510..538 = -0.09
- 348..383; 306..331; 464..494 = -1.31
